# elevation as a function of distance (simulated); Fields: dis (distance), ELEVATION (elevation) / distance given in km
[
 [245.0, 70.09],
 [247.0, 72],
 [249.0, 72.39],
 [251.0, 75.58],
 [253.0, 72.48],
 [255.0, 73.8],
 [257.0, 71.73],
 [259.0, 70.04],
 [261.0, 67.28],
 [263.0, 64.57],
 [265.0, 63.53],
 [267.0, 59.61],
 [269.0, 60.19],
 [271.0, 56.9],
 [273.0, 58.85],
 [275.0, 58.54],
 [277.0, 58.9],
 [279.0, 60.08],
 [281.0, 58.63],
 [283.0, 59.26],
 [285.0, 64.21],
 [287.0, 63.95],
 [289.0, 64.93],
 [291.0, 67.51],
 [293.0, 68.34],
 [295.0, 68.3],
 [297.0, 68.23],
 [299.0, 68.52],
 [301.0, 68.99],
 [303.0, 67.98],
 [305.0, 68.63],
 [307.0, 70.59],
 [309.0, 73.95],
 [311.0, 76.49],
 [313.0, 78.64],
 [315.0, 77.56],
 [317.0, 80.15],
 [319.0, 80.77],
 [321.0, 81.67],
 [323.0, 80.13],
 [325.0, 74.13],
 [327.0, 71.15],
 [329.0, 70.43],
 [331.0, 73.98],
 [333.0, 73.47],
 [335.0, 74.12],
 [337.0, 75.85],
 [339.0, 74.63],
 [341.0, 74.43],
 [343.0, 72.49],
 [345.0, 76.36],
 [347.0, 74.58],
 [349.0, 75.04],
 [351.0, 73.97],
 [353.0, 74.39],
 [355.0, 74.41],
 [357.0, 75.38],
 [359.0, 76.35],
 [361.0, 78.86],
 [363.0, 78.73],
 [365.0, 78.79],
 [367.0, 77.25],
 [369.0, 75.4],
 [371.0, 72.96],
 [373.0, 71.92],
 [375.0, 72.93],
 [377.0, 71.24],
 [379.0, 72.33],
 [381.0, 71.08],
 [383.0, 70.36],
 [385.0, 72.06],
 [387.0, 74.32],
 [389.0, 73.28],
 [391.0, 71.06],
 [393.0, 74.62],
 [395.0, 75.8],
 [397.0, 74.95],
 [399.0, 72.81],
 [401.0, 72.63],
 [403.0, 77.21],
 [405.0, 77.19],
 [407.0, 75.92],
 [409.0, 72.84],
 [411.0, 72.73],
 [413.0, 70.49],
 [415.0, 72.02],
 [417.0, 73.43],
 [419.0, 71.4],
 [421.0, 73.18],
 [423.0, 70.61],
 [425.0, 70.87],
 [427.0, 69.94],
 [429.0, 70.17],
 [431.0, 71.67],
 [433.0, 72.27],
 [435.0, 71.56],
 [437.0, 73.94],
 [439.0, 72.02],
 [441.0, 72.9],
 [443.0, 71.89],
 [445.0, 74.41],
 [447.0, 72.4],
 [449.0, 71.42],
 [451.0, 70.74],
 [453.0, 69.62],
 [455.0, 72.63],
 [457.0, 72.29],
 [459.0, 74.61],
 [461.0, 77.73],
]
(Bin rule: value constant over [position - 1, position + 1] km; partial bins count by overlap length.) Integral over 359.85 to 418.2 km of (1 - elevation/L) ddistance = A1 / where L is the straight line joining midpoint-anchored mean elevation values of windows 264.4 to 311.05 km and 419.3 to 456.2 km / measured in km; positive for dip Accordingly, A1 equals -3.8 km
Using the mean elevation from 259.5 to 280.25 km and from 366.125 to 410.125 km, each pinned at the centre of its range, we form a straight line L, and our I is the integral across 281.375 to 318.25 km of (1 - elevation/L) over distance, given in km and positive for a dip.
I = -3.09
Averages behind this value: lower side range 61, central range 69.7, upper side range 73.6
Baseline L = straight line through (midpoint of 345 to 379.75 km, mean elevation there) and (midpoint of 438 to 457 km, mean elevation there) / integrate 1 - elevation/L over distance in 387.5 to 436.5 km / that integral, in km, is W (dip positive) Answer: 0.3 km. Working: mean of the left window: 75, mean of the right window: 72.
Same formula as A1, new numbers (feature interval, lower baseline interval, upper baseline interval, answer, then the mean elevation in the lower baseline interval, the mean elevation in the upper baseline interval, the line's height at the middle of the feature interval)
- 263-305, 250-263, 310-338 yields 5.68 km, 71.3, 76.3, 73.3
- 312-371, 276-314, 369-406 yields -4.77 km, 67.2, 73.3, 70.3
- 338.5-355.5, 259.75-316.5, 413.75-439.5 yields -1.50 km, 66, 71.8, 68.4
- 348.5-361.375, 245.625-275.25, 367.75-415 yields -0.69 km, 66.7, 73.3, 71.5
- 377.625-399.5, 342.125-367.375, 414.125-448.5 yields 0.36 km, 75.9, 72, 74.2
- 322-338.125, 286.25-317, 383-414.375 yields -0.61 km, 70.5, 73.7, 71.5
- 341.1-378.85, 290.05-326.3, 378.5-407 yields -0.74 km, 73.4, 73.7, 73.5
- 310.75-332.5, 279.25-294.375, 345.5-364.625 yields -2.14 km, 63.8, 75.9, 69.9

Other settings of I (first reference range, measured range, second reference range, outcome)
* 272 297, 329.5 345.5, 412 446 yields -1.9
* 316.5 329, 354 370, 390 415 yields -0.3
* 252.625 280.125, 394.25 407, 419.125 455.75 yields -0.9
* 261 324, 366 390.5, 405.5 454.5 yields -0.9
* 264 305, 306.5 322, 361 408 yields -2.6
